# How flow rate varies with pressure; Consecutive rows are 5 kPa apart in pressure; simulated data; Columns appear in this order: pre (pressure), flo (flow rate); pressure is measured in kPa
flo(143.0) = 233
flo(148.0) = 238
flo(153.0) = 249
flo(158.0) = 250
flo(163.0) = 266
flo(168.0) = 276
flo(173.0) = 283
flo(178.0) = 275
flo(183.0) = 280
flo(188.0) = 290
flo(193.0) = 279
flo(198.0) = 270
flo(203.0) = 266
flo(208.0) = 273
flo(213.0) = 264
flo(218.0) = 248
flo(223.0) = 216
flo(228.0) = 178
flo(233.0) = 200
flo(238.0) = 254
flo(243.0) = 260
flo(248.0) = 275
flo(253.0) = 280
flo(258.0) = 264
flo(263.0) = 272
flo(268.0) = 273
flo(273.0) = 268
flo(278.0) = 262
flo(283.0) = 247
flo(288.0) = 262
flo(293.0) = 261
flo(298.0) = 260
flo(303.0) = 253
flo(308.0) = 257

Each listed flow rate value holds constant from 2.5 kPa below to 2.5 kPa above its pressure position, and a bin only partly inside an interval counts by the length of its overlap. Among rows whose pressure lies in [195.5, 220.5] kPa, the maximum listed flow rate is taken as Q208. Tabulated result 273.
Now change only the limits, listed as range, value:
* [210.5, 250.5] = 275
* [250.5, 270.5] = 280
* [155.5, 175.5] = 283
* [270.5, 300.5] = 268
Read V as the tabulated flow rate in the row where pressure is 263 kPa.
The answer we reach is 272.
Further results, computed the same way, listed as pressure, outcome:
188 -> 290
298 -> 260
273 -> 268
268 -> 273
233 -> 200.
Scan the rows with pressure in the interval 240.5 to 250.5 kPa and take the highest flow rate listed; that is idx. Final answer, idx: 275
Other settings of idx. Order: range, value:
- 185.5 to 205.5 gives 290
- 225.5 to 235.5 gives 200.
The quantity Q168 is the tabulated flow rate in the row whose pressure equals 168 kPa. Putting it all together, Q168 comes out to 276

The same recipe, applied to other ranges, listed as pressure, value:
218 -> 248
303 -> 253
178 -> 275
